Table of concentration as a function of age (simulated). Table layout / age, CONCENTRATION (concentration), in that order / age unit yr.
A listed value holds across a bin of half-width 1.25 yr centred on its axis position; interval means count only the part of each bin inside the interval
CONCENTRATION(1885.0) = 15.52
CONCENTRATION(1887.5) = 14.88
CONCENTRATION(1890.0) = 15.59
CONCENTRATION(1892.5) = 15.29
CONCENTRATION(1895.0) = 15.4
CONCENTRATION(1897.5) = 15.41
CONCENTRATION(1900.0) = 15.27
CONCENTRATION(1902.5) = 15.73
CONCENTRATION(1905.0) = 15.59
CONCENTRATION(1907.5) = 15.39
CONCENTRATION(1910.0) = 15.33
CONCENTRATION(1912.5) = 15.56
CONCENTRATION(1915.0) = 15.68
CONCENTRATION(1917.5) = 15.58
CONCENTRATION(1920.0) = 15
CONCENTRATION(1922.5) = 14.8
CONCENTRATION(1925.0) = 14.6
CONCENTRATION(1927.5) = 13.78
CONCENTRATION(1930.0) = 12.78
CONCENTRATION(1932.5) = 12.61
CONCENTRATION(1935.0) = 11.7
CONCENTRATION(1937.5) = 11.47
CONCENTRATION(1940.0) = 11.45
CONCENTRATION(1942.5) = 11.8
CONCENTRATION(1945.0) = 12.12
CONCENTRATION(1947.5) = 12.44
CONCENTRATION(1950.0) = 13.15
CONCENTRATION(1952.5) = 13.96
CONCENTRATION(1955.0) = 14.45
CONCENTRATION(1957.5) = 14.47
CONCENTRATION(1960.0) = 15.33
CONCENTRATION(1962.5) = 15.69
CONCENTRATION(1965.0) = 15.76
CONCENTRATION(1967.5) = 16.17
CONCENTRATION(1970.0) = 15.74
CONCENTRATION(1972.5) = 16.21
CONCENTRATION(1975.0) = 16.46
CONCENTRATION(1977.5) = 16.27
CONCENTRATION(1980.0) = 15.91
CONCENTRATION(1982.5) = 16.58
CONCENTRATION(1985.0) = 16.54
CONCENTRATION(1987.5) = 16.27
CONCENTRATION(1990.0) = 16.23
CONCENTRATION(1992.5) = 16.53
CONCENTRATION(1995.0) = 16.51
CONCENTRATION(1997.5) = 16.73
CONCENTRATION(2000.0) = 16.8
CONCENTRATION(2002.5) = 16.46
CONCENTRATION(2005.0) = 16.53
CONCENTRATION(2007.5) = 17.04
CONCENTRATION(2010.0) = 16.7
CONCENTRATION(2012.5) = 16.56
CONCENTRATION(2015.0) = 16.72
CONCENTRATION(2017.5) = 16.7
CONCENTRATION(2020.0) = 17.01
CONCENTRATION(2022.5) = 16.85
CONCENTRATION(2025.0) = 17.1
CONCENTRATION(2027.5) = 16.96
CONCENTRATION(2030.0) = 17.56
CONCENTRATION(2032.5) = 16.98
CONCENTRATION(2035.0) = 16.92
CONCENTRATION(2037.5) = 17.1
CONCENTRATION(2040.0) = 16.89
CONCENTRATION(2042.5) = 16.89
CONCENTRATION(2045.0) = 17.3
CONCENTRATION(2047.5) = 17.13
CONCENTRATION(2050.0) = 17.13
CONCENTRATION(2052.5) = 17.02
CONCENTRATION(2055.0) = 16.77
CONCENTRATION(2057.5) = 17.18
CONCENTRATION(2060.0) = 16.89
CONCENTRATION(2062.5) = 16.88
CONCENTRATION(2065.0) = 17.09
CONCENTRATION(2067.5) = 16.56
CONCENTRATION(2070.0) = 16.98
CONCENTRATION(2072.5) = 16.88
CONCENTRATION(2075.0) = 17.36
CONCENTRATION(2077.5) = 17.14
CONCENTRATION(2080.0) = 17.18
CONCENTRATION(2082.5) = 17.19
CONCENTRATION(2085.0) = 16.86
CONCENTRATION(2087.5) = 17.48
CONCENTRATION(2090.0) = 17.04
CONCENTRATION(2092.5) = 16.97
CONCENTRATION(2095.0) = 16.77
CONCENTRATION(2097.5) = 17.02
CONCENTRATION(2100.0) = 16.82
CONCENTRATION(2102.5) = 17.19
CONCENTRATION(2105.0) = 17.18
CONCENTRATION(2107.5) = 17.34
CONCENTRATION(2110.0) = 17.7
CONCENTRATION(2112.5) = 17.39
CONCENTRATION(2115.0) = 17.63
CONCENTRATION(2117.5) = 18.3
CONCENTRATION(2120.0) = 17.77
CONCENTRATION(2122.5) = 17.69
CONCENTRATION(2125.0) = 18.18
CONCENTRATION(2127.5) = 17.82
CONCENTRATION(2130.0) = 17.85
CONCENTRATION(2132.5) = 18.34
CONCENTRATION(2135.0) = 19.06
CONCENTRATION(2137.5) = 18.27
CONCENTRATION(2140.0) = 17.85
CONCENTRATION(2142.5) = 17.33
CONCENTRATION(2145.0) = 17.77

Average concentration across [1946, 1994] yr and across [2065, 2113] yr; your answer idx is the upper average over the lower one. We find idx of 1.11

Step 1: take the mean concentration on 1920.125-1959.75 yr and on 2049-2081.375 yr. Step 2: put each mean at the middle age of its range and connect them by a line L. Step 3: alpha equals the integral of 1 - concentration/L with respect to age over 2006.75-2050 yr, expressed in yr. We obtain -3.0 yr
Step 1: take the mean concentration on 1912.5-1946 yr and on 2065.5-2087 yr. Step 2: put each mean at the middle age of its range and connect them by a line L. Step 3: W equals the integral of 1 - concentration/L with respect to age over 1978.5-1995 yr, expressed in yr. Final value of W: -1.7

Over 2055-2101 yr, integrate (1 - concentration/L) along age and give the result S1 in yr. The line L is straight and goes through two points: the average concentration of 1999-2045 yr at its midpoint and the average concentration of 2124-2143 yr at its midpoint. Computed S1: 1.3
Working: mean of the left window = 16.9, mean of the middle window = 17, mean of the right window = 18.1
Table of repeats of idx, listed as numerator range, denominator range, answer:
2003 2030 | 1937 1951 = 1.39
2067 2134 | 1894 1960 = 1.23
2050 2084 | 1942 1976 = 1.17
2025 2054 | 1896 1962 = 1.21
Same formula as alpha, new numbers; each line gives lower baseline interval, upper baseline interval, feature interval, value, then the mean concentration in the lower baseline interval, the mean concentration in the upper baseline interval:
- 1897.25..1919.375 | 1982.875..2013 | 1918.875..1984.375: 7.2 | 15.5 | 16.6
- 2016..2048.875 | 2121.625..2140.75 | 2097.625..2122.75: 0.6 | 17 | 18.1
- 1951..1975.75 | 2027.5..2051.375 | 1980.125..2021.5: -1.0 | 15.4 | 17.1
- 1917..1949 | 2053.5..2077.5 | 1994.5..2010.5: -1.7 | 13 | 17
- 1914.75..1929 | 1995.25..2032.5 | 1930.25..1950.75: 4.2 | 14.8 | 16.8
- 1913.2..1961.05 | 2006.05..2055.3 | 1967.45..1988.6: -1.7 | 13.6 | 17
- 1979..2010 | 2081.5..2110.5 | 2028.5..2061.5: -0.5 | 16.5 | 17.1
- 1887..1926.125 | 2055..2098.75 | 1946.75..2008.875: 1.0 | 15.3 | 17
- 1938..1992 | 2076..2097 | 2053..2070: -0.3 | 14.9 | 17.1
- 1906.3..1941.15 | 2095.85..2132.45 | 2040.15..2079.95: -1.1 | 14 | 17.6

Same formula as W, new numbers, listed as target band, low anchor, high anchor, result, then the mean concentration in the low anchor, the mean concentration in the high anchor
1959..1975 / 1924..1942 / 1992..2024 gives -1.58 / 12.6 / 16.7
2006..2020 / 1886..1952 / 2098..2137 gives -0.79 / 14.2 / 17.7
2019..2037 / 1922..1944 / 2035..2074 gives -1.13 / 12.7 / 17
